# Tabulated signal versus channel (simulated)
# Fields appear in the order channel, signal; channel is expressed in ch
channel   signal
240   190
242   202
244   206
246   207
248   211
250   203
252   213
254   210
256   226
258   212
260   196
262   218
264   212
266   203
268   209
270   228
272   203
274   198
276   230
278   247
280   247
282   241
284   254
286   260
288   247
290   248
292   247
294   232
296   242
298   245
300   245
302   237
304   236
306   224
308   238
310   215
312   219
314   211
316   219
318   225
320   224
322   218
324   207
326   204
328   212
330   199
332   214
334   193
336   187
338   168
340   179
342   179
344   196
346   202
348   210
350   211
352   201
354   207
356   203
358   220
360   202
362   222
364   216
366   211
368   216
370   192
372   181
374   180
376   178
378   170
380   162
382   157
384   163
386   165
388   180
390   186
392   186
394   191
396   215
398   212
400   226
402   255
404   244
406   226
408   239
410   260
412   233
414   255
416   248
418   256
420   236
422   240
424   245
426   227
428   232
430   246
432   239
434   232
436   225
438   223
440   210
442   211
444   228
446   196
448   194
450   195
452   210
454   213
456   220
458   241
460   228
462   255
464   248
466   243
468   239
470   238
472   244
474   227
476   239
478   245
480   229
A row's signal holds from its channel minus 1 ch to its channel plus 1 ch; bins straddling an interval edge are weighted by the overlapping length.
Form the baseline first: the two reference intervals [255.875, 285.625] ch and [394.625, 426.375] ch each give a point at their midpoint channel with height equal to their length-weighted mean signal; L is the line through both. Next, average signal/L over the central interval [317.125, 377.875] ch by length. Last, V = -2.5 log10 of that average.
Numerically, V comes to 0.15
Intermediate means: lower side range 222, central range 201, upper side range 238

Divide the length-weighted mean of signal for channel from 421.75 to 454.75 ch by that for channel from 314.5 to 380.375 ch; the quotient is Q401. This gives 1.10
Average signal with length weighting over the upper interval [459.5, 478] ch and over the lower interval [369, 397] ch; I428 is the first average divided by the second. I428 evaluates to 1.34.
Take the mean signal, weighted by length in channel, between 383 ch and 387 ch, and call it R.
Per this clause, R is 164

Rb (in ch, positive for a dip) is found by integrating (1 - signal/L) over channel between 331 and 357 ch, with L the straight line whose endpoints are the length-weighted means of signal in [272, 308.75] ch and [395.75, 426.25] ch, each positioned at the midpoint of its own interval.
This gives 4.7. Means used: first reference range 239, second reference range 239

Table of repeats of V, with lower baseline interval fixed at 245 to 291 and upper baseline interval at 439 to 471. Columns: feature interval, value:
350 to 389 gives 0.166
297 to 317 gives -0.029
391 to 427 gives -0.048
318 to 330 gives 0.050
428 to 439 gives -0.047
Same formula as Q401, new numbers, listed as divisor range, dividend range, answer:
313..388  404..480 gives 1.18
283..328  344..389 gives 0.84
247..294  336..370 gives 0.90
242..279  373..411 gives 0.94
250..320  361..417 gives 0.91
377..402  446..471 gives 1.21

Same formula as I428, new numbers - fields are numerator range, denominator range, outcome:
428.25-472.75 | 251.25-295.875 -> 1.00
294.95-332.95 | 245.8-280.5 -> 1.04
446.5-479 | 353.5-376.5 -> 1.13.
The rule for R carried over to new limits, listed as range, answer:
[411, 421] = 246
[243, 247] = 206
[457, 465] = 243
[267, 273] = 213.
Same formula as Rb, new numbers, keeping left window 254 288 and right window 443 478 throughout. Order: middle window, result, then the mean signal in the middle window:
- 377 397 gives 4.31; 178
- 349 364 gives 1.05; 210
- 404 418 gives -1.10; 244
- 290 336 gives 0.45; 223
